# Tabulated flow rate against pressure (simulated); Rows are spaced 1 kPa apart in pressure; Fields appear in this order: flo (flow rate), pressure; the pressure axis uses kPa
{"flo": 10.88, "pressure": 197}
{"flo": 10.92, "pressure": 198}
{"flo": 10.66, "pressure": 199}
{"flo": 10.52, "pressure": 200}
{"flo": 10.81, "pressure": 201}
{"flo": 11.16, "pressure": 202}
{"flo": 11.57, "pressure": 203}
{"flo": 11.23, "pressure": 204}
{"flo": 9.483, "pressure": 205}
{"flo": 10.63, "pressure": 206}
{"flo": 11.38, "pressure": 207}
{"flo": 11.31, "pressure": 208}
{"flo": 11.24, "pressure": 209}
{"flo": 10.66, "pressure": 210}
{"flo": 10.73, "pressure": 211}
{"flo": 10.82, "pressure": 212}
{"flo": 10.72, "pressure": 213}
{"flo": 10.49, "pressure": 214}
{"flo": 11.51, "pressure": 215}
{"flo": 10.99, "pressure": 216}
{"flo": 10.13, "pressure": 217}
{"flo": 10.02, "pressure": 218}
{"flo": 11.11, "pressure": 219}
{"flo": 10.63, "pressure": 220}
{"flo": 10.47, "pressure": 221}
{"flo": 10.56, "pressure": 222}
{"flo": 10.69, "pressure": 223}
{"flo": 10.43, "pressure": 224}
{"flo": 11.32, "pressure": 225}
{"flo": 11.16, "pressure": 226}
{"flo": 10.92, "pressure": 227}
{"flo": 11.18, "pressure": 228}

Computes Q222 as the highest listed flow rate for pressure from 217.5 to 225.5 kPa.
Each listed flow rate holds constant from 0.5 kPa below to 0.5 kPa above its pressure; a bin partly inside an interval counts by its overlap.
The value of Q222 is 11.32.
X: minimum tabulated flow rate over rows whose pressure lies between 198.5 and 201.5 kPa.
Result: 10.52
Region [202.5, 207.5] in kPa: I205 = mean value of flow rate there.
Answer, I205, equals 10.9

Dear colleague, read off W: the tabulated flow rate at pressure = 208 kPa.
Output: 11.31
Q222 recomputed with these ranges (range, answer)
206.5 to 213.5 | 11.38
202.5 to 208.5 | 11.57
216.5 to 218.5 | 10.13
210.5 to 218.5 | 11.51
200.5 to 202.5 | 11.16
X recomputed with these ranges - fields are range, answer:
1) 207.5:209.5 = 11.24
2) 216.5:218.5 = 10.02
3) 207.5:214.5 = 10.49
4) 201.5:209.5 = 9.483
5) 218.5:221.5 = 10.47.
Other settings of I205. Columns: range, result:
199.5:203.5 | 11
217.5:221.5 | 10.6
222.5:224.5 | 10.6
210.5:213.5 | 10.8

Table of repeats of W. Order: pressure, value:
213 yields 10.72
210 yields 10.66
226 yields 11.16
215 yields 11.51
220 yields 10.63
